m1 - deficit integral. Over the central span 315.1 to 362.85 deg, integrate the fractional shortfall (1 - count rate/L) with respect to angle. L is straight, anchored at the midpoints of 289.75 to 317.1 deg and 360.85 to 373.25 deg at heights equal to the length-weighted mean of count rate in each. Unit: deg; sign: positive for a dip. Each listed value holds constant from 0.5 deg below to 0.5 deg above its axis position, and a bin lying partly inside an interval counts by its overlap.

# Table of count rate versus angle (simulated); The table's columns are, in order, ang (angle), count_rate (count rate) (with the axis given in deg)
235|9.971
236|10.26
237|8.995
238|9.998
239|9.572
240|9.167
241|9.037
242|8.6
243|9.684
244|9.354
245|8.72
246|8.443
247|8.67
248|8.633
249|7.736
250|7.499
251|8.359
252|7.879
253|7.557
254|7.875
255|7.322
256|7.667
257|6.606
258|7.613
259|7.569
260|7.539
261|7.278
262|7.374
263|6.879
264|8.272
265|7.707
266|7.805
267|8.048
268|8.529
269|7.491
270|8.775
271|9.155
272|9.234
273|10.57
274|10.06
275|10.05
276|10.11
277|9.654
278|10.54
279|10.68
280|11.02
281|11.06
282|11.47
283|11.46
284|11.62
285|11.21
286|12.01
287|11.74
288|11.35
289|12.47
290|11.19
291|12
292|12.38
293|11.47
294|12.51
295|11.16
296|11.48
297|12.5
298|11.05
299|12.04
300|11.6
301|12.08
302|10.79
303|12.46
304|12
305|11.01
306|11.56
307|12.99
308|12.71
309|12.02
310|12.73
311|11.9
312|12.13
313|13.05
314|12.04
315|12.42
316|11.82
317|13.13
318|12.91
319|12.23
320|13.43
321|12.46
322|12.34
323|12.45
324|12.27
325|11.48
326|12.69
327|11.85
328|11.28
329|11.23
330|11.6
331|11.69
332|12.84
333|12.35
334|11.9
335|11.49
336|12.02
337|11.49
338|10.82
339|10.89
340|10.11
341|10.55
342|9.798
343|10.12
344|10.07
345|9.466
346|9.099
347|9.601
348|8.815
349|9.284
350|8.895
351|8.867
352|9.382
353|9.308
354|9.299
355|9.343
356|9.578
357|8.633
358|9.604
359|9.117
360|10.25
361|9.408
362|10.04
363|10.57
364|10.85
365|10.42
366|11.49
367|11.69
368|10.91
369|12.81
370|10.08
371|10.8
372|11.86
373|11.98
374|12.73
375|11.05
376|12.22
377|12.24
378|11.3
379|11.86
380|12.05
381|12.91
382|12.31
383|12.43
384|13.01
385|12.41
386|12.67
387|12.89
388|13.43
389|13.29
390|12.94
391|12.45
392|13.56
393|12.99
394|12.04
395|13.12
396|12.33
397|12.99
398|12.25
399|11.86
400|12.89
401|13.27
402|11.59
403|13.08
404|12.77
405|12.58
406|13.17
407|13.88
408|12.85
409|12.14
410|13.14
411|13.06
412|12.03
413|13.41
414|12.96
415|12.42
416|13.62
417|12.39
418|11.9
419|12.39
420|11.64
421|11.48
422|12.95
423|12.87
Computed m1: 2.8 deg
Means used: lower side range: 12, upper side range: 11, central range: 10.8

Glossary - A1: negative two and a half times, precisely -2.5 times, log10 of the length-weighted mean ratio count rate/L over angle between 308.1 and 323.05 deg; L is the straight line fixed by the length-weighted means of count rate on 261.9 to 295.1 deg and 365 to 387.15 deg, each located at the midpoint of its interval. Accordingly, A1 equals -0.149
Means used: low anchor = 10.2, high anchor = 11.9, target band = 12.5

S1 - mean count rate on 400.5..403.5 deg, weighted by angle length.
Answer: 12.6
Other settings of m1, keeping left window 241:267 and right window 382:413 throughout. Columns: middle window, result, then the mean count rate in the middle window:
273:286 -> -2.9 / 10.8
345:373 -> 3.6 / 10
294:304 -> -2.4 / 11.7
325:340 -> -1.5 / 11.7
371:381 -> 0.1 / 11.9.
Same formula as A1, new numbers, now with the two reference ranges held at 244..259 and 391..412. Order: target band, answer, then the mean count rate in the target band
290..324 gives -0.24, 12.1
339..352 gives 0.14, 9.6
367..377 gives 0.02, 11.6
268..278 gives -0.10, 9.46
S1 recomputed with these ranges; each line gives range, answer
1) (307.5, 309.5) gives 12.4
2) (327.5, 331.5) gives 11.4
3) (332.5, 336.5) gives 11.9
